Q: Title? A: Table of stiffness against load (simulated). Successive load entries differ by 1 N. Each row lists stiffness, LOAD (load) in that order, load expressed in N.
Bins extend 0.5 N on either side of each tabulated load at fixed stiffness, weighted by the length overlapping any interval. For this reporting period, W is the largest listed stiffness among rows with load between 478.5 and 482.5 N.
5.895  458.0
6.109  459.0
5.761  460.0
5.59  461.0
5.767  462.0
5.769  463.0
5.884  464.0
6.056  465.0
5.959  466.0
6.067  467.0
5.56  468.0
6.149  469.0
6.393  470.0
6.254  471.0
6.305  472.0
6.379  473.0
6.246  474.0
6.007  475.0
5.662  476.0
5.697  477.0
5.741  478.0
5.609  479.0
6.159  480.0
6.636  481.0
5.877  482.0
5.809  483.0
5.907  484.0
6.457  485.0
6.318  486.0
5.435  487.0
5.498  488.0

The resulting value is 6.636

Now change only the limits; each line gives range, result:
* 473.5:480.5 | 6.246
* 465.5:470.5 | 6.393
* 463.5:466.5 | 6.056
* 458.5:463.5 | 6.109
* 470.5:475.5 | 6.379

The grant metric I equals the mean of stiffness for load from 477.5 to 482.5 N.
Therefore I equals 6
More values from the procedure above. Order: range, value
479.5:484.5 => 6.08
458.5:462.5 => 5.81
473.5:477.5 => 5.9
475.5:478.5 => 5.7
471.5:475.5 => 6.23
